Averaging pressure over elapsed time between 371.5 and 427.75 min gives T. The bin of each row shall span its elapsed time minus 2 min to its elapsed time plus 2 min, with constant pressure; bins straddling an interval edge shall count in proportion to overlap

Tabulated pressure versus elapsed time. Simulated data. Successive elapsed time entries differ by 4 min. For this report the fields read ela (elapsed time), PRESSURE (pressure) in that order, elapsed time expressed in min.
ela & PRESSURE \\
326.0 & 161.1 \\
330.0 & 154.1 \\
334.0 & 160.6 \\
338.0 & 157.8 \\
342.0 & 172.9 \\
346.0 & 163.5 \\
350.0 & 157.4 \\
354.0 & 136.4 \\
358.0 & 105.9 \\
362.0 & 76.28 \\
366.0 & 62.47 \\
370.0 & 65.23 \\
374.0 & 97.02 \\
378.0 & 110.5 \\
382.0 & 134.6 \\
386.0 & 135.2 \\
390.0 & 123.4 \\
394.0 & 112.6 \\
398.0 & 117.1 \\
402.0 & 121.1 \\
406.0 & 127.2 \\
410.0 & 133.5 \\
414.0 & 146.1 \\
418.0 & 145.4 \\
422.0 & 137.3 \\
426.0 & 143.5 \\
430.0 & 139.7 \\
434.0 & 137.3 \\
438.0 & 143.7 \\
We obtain 127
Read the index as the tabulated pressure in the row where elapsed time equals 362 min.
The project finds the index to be 76.28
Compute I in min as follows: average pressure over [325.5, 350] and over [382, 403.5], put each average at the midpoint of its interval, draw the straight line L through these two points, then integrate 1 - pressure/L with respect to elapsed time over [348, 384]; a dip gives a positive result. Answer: 9.3 min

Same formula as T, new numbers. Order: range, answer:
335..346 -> 165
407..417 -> 139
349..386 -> 105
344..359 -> 143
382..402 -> 123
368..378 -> 87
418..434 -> 140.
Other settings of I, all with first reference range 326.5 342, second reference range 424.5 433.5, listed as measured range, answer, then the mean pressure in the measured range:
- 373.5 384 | 2.39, 116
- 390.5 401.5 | 2.28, 117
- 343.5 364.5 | 3.87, 127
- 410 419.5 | 0.03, 143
